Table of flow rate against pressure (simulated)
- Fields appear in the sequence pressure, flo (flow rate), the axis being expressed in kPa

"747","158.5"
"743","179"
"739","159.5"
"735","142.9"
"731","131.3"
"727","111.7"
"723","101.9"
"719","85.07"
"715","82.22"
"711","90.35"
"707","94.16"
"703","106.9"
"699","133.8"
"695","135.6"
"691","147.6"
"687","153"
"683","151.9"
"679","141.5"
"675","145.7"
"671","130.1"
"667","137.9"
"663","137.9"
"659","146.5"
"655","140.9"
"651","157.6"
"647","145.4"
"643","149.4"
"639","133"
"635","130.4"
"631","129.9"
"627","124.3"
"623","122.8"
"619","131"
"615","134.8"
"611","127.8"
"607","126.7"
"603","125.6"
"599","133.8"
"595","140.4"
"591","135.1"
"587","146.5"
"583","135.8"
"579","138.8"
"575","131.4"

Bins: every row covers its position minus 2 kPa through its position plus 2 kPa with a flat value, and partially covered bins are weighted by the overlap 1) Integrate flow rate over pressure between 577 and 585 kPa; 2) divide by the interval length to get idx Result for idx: 137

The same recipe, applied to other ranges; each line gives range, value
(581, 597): 139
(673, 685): 146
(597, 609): 129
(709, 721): 85.9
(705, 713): 92.3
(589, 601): 136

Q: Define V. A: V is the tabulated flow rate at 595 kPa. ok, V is 140.4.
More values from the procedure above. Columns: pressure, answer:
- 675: 145.7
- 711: 90.35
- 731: 131.3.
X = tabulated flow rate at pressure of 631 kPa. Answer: 129.9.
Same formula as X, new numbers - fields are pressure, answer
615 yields 134.8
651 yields 157.6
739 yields 159.5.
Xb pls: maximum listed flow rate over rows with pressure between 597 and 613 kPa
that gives 133.8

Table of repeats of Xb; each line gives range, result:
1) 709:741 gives 159.5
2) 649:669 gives 157.6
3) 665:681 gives 145.7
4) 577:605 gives 146.5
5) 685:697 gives 153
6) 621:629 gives 124.3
